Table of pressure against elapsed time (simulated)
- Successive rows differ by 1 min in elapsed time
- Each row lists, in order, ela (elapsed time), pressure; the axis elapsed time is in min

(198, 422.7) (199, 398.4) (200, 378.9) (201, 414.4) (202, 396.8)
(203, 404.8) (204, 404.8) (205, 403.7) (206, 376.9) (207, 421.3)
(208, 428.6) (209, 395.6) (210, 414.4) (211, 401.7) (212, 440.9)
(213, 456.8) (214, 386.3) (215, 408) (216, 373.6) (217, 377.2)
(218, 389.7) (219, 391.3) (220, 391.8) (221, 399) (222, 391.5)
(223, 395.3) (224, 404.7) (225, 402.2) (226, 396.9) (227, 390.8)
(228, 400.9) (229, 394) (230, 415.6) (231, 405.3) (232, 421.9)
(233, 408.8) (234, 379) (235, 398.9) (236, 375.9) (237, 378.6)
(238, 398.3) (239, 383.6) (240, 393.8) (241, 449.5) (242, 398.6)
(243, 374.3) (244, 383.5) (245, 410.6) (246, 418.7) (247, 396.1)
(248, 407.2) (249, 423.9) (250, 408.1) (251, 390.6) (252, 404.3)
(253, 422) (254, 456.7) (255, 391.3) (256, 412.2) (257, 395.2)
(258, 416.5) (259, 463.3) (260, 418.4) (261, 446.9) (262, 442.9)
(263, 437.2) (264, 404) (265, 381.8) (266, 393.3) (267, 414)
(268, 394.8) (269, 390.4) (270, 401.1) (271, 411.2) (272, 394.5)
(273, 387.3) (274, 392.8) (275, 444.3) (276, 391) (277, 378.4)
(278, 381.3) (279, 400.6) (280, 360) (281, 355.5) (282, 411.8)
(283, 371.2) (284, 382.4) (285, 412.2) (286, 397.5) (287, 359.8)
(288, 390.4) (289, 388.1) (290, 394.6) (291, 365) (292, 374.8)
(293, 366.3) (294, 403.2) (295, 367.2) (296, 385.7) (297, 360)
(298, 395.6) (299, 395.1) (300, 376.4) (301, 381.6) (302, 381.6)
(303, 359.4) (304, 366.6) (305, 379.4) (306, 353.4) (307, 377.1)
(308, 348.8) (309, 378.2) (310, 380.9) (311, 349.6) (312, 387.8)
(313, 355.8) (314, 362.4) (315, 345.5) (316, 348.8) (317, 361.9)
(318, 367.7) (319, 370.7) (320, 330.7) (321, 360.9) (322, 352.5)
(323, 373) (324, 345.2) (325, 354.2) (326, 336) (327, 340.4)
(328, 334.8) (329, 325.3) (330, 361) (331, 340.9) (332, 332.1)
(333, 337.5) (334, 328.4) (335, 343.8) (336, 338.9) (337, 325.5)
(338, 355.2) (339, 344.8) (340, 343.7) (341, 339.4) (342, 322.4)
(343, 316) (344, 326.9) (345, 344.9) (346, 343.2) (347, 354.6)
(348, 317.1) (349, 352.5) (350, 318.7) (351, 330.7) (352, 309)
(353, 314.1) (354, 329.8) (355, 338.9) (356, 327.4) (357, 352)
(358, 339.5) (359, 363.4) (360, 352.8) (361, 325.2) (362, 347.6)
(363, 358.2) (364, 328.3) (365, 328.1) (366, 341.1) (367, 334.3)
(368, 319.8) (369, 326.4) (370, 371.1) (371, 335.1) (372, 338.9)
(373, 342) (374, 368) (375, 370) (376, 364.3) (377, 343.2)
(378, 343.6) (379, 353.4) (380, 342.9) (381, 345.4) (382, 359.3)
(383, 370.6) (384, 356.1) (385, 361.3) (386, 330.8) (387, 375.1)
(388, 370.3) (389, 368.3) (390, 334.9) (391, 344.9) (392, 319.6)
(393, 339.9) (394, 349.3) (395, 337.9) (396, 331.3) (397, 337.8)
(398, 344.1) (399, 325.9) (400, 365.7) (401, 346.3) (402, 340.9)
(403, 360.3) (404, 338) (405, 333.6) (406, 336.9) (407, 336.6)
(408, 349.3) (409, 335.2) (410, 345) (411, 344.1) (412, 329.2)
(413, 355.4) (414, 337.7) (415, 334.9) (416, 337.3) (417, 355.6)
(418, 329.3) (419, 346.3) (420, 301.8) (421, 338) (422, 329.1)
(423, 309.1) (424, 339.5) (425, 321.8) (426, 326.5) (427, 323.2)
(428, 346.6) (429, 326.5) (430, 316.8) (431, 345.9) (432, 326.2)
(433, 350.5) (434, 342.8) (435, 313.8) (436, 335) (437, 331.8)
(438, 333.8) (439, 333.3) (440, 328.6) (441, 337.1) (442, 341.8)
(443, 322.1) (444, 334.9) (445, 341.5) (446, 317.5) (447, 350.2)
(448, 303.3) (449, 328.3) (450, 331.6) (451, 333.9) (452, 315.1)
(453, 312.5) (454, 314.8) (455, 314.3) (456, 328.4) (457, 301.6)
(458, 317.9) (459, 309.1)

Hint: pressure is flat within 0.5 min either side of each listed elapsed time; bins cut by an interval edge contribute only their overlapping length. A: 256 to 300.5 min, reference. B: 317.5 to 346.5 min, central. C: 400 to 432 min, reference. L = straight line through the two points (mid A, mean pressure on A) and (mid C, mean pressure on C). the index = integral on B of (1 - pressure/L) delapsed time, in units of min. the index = 2.3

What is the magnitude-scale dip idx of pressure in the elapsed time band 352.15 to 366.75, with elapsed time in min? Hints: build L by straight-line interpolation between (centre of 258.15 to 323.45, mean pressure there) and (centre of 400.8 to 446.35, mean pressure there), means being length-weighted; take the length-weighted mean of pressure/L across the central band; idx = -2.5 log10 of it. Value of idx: 0.06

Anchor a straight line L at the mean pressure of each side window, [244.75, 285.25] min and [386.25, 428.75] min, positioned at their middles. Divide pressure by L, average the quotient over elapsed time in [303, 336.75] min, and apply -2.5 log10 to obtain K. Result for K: 0.079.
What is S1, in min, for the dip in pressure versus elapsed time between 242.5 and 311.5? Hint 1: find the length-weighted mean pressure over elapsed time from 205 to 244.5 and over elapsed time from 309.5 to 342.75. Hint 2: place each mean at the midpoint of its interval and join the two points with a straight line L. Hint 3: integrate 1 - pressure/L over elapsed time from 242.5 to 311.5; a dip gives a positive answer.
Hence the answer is -3.7 min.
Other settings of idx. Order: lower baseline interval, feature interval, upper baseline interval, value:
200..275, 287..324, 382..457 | 0.027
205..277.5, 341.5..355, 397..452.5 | 0.107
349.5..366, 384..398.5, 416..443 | -0.041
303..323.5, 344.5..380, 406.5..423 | 0.029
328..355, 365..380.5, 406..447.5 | -0.036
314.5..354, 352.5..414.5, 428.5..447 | -0.024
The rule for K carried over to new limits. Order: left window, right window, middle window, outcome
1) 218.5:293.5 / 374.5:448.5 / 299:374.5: 0.07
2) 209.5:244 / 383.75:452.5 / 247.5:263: -0.08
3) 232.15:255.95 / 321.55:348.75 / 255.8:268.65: -0.07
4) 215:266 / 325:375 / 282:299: -0.03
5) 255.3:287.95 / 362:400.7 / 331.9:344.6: 0.10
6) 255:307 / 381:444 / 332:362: 0.09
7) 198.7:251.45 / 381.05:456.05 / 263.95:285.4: -0.02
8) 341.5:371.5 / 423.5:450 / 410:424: -0.01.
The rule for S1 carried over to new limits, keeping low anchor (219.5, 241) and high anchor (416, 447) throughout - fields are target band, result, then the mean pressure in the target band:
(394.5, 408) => 0.0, 341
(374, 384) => -0.2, 355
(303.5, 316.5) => 0.3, 364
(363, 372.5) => 0.4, 337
